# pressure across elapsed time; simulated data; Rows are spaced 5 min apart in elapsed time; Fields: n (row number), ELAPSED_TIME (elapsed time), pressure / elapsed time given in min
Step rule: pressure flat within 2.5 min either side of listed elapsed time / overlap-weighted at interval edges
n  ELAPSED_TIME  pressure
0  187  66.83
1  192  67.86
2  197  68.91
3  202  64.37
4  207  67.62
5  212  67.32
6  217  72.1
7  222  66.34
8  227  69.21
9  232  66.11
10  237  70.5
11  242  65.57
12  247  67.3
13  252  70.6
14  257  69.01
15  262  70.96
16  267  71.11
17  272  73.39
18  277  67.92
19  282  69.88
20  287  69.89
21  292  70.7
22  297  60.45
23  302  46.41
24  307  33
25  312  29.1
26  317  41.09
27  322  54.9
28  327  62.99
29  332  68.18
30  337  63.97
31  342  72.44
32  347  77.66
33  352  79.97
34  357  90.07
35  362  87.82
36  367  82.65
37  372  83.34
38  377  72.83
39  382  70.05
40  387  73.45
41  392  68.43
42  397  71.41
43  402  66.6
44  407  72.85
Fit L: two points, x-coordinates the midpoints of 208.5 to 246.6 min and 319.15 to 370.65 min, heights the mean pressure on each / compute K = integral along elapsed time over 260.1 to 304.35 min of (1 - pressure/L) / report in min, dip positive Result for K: 2.5 min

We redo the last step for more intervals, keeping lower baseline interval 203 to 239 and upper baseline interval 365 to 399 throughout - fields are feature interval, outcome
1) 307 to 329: 8.2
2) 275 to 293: 0.3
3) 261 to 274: -0.3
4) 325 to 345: 1.5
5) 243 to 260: 0.2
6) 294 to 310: 5.5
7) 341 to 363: -2.5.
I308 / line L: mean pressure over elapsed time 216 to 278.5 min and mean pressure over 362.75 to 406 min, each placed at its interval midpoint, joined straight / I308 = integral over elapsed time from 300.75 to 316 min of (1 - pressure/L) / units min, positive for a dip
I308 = 7.6 min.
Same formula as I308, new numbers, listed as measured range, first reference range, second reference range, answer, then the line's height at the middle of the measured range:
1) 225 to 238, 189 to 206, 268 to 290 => 0.02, 68.4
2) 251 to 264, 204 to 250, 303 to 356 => -0.96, 65.3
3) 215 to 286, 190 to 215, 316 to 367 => -0.59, 68.7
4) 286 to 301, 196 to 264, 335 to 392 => 1.63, 72.6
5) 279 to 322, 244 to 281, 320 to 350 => 9.85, 68.5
